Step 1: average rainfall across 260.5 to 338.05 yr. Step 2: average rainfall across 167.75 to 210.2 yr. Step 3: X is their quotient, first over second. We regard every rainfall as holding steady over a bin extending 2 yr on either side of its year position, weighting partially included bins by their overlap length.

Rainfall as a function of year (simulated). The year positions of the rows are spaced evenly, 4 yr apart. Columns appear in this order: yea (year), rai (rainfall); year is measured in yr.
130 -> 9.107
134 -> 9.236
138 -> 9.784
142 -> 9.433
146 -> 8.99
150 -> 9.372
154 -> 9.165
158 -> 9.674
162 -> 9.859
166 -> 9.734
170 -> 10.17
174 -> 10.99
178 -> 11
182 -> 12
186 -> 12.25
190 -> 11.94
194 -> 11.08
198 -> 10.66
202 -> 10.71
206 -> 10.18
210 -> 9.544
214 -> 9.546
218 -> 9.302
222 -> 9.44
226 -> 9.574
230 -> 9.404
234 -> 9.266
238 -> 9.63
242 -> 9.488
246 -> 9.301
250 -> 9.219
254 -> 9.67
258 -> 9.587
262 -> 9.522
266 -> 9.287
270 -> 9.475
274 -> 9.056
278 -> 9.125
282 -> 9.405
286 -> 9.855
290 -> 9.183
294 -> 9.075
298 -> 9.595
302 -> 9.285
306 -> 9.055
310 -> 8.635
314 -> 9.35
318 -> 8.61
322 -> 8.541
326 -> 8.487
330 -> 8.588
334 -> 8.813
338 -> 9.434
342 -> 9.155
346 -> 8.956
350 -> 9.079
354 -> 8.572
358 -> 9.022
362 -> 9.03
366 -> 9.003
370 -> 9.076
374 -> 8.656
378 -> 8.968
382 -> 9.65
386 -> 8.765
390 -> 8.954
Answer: 0.83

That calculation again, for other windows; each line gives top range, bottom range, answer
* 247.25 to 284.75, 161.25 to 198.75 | 0.85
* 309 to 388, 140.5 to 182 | 0.90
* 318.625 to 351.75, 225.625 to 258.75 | 0.94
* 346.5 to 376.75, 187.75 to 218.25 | 0.85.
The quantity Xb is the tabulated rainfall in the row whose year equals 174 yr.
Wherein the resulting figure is 10.99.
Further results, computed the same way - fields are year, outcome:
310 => 8.635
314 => 9.35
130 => 9.107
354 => 8.572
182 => 12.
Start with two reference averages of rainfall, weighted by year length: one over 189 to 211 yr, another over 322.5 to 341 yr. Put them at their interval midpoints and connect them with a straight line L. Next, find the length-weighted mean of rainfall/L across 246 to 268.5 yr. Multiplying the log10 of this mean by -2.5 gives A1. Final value 0.05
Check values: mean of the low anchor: 10.7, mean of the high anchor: 8.82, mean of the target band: 9.44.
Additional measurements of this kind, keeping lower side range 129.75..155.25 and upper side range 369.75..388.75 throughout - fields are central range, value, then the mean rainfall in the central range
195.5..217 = -0.098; 10.1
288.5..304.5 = -0.019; 9.28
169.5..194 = -0.229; 11.4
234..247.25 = -0.030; 9.45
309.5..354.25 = 0.025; 8.87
